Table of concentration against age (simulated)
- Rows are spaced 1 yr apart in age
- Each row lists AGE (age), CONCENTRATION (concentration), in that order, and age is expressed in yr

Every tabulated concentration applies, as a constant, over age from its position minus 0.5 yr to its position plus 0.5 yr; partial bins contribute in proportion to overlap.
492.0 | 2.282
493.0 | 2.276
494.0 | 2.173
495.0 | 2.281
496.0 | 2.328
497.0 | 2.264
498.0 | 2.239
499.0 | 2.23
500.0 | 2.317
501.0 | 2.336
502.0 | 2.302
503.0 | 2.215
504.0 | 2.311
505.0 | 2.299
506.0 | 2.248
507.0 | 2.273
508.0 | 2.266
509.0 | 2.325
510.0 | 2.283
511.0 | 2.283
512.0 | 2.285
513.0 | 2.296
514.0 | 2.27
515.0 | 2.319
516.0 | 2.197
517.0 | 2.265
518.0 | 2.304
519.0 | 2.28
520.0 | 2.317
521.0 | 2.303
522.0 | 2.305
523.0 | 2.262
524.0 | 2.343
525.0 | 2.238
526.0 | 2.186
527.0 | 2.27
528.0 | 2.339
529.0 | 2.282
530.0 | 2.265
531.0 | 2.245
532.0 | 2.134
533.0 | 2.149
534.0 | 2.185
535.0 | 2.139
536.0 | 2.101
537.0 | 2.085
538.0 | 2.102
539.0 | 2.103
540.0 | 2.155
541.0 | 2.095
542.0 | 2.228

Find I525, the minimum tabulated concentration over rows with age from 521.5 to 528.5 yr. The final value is 2.186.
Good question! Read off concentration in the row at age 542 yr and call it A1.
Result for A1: 2.228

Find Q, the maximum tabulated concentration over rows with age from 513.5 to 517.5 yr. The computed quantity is 2.319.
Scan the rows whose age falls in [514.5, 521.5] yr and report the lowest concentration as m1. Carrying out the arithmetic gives 2.197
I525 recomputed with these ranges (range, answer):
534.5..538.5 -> 2.085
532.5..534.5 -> 2.149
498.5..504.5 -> 2.215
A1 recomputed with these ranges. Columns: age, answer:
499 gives 2.23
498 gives 2.239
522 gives 2.305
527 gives 2.27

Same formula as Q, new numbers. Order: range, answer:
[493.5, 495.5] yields 2.281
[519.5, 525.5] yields 2.343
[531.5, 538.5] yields 2.185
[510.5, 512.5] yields 2.285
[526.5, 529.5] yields 2.339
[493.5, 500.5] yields 2.328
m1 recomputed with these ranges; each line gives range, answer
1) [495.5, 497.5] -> 2.264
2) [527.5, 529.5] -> 2.282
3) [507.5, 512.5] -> 2.266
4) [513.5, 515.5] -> 2.27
